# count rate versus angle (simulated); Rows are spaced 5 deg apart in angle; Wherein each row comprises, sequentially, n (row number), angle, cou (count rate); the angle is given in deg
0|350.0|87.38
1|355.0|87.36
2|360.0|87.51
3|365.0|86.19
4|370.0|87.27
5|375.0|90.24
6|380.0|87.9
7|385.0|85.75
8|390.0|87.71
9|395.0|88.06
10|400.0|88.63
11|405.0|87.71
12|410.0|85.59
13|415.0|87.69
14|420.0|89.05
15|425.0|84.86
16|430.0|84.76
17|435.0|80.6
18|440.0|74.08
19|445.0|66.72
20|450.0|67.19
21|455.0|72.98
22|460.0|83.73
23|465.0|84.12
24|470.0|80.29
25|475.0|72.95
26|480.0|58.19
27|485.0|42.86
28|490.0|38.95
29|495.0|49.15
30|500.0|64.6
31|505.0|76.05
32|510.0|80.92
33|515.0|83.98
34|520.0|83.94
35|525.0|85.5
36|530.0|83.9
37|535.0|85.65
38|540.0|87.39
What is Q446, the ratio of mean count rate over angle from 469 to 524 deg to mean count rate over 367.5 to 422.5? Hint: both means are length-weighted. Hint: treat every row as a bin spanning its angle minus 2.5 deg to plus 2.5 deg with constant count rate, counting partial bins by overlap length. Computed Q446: 0.76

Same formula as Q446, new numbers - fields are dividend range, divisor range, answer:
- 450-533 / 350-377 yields 0.81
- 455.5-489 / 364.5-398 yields 0.79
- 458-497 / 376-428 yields 0.73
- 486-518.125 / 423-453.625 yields 0.85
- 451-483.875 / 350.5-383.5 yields 0.84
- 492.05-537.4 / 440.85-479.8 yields 1.03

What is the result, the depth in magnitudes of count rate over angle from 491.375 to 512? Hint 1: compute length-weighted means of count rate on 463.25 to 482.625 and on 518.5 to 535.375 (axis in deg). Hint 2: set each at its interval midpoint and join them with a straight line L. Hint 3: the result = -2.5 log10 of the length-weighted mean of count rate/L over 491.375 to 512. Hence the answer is 0.21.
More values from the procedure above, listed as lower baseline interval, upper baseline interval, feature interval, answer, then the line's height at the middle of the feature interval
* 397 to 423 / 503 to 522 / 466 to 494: 0.367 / 83.3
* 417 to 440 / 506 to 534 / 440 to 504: 0.260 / 83.5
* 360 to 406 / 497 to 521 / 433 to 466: 0.094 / 82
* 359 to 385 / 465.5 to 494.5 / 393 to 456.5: -0.103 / 74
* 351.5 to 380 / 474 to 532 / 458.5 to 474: -0.116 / 73.4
